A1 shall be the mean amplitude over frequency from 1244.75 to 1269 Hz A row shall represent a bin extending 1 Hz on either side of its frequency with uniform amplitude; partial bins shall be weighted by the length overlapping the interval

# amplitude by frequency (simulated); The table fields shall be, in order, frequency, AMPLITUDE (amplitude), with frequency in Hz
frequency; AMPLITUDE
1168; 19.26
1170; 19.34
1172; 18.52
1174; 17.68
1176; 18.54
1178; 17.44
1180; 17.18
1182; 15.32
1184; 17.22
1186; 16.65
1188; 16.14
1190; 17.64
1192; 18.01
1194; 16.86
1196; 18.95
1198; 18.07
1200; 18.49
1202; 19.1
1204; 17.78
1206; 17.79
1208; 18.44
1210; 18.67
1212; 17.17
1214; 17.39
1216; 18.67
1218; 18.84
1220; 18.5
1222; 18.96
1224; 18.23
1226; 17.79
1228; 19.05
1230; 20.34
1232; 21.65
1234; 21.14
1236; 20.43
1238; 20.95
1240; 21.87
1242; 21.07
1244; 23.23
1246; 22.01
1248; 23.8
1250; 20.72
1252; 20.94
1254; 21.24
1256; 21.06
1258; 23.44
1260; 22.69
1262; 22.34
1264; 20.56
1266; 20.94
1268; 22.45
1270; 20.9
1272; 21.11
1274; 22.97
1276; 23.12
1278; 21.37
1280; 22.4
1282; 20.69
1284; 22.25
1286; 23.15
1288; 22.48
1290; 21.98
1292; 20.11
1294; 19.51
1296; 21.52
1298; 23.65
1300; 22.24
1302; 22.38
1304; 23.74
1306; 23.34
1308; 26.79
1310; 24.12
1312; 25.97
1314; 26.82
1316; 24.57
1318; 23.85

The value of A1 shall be 21.9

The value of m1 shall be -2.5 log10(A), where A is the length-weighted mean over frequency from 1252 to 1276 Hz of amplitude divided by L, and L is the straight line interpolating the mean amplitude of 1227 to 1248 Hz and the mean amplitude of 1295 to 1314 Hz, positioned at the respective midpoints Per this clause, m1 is 0.03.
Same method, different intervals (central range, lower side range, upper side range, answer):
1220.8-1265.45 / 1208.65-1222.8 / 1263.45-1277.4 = -0.05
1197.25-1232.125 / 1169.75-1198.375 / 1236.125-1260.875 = 0.06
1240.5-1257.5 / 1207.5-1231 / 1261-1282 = -0.08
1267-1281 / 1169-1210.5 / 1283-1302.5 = -0.04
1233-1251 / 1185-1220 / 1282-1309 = -0.10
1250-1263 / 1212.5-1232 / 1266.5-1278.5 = -0.05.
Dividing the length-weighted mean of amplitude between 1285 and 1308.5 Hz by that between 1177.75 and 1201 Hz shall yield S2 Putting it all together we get 1.3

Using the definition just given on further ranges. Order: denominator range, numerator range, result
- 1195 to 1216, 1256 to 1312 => 1.23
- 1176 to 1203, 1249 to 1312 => 1.27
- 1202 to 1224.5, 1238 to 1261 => 1.20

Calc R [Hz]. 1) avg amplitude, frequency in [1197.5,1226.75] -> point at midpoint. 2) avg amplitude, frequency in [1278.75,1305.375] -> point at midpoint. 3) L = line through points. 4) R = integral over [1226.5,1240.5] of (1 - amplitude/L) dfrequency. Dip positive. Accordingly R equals -1.0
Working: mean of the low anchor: 18.3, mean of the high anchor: 22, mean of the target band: 20.6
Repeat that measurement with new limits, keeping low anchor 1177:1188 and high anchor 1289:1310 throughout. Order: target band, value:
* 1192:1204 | -0.51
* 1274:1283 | -0.20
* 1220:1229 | 0.15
